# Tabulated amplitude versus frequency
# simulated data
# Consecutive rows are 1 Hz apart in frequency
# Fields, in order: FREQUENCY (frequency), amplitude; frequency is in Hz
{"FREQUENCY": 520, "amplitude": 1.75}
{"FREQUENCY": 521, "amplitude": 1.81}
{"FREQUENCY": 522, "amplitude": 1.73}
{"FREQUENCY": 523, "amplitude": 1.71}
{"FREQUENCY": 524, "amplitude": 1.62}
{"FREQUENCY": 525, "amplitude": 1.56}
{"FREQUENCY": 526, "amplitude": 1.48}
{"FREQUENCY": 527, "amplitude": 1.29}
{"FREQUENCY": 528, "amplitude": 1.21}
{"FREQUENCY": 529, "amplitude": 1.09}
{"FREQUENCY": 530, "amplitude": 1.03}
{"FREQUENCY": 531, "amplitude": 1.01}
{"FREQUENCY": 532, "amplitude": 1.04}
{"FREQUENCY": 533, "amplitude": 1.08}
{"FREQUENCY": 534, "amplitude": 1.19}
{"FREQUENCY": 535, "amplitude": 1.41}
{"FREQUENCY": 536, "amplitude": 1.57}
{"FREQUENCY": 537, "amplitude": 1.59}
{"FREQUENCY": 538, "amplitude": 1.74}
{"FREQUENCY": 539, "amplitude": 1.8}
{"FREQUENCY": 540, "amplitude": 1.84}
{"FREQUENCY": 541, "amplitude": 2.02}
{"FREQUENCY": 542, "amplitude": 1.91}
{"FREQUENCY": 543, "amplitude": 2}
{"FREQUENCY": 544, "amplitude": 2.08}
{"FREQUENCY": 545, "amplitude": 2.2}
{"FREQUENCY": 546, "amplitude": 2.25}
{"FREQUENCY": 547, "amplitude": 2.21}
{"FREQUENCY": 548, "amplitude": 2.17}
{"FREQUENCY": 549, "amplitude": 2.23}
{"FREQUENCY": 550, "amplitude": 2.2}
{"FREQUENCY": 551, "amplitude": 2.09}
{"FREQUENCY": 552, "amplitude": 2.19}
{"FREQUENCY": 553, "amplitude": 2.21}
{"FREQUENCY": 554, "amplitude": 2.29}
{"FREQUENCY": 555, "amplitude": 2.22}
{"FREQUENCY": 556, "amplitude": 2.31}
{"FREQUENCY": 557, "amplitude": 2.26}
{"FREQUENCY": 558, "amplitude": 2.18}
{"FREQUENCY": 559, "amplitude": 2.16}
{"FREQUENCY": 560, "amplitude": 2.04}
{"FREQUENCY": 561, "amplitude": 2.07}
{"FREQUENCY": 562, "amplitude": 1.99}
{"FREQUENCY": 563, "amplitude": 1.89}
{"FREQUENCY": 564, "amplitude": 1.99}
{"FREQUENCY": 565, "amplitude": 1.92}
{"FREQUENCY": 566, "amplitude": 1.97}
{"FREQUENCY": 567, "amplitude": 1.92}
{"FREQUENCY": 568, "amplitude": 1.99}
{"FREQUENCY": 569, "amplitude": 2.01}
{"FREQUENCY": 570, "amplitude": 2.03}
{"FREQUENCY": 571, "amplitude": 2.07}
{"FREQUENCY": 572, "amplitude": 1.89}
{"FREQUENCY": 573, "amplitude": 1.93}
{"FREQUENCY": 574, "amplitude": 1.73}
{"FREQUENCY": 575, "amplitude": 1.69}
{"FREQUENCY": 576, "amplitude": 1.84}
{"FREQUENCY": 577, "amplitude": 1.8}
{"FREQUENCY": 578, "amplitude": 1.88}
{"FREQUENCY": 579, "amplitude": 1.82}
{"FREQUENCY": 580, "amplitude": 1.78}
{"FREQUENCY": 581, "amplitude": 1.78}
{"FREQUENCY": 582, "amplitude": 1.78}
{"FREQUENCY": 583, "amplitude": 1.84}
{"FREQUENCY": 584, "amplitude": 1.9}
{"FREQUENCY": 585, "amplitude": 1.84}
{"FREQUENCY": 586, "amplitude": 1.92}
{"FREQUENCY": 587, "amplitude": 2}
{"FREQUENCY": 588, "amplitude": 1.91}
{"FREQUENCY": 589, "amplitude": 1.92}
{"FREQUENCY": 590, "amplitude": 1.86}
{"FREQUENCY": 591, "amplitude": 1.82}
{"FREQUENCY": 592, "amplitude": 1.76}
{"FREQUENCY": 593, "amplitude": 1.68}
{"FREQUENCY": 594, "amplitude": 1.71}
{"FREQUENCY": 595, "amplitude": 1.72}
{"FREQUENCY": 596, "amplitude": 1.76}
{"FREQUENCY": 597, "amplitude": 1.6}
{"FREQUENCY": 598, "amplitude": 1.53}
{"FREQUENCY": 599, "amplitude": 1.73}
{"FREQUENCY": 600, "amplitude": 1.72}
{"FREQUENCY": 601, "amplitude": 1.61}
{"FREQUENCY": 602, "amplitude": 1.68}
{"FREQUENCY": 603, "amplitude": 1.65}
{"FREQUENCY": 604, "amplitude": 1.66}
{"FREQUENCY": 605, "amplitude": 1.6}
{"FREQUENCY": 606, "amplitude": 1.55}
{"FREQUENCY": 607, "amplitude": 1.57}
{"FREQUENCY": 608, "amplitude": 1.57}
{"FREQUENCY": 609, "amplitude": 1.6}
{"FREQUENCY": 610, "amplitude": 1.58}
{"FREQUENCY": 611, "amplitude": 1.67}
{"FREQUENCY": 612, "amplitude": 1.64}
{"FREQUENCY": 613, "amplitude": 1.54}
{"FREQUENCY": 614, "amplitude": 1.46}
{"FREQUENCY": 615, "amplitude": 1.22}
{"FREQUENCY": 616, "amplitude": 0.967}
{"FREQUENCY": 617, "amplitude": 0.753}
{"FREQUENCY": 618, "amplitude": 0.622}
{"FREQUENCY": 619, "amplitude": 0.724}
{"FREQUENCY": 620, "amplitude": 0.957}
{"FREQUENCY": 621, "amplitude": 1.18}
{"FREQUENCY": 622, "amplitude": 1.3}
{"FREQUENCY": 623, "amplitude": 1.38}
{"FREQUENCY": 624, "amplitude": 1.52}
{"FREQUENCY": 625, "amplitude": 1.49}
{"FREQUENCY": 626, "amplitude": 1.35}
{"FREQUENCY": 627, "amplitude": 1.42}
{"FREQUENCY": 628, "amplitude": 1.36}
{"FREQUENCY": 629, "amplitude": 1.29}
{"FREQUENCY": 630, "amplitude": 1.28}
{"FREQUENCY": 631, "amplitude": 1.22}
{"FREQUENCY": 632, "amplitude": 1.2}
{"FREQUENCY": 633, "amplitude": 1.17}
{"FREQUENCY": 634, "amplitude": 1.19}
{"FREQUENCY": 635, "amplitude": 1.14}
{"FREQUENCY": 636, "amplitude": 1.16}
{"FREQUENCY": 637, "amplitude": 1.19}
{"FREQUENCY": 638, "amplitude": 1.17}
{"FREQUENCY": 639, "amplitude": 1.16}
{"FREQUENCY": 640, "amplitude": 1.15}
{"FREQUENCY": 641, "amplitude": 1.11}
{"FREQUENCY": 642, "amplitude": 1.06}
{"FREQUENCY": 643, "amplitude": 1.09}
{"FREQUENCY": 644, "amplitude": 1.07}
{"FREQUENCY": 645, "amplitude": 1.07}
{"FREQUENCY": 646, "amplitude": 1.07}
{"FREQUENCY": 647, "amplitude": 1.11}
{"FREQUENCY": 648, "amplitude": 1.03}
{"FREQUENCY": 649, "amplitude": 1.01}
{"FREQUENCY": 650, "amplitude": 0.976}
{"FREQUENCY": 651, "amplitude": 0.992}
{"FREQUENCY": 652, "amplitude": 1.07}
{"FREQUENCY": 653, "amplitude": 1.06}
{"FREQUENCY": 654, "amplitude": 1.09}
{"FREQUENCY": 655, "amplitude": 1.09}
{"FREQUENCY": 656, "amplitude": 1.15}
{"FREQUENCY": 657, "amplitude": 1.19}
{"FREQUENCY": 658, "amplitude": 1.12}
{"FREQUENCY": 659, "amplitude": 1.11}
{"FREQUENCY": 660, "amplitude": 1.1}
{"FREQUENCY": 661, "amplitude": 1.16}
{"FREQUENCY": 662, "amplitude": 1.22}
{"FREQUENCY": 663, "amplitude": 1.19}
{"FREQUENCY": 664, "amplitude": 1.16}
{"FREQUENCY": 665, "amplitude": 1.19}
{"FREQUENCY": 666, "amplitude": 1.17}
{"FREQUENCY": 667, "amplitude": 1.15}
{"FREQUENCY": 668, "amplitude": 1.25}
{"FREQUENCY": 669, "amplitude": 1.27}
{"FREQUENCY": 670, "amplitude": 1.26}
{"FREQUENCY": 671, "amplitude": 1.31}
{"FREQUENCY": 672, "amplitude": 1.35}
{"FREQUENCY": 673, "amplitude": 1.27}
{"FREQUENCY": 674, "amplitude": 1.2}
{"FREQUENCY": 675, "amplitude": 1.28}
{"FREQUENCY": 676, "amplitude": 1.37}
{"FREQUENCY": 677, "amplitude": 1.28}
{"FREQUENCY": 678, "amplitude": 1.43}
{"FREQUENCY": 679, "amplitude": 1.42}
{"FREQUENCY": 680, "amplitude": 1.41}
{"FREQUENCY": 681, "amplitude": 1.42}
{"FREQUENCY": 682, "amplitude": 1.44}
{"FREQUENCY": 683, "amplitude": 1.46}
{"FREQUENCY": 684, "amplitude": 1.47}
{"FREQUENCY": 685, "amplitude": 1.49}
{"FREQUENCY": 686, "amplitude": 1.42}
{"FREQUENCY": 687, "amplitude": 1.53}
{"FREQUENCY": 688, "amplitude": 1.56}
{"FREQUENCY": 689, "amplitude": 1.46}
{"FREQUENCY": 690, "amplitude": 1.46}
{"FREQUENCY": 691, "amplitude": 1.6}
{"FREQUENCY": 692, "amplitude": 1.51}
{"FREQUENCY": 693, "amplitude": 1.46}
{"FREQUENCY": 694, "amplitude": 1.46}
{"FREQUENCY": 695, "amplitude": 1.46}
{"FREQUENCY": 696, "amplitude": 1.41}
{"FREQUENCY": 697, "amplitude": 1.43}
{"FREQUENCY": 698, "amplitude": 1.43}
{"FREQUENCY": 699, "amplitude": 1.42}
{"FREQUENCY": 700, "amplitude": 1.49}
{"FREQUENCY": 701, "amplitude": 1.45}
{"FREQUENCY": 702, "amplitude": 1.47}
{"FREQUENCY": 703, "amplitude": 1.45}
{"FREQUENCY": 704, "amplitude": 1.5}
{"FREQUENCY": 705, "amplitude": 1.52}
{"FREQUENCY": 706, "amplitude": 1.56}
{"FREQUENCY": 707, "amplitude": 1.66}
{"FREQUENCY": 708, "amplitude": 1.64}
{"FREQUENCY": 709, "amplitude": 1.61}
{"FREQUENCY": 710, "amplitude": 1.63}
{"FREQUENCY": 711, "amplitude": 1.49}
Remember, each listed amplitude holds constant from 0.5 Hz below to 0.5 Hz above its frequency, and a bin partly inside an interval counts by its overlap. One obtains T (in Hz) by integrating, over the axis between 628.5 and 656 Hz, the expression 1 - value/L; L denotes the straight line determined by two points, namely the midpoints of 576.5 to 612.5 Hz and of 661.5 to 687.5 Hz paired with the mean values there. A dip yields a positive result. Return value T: 6.8 Hz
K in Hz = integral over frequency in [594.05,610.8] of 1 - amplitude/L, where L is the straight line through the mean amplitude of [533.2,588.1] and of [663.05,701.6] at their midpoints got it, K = 1.1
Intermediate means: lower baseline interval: 1.95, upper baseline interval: 1.38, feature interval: 1.64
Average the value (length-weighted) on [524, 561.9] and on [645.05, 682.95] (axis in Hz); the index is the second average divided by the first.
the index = 0.7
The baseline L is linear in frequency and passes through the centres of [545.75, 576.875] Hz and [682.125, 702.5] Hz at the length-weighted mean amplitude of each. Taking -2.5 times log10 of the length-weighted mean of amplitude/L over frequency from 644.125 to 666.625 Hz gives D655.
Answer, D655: 0.42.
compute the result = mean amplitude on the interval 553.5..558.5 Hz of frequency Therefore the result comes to 2.25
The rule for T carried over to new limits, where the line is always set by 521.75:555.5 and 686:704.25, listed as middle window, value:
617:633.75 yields 4.1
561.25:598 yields -4.0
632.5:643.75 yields 3.1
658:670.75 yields 2.8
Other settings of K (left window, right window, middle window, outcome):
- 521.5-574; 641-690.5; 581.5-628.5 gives 0.3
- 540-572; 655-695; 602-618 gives 2.7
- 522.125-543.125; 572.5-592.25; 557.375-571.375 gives -2.5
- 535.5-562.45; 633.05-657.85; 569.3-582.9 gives -0.4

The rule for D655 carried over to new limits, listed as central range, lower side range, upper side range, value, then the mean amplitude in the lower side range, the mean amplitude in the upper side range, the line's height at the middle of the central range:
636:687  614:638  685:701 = 0.11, 1.18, 1.47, 1.34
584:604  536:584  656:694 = 0.02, 1.99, 1.33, 1.79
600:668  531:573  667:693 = 0.28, 1.94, 1.39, 1.59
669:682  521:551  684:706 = 0.13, 1.67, 1.48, 1.5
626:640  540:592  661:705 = 0.32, 2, 1.38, 1.64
